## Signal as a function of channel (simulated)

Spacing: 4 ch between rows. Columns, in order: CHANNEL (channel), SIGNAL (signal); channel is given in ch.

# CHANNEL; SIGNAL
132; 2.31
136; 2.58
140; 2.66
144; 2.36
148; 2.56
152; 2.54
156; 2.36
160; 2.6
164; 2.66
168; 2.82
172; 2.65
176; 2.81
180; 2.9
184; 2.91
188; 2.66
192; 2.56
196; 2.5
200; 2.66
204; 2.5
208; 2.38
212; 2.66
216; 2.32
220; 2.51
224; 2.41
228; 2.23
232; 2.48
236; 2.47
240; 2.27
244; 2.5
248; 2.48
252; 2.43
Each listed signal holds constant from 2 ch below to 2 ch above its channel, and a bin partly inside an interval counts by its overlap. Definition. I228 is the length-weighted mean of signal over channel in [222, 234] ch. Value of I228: 2.37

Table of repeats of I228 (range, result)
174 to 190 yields 2.82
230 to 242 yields 2.41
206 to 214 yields 2.52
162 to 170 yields 2.74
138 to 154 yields 2.53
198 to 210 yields 2.51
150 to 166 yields 2.54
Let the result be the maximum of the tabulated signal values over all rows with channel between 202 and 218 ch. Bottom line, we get 2.66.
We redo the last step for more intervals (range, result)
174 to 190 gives 2.91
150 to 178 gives 2.82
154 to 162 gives 2.6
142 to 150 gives 2.56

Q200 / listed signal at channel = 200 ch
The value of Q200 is 2.66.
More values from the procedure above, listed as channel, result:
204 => 2.5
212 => 2.66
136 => 2.58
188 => 2.66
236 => 2.47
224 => 2.41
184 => 2.91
